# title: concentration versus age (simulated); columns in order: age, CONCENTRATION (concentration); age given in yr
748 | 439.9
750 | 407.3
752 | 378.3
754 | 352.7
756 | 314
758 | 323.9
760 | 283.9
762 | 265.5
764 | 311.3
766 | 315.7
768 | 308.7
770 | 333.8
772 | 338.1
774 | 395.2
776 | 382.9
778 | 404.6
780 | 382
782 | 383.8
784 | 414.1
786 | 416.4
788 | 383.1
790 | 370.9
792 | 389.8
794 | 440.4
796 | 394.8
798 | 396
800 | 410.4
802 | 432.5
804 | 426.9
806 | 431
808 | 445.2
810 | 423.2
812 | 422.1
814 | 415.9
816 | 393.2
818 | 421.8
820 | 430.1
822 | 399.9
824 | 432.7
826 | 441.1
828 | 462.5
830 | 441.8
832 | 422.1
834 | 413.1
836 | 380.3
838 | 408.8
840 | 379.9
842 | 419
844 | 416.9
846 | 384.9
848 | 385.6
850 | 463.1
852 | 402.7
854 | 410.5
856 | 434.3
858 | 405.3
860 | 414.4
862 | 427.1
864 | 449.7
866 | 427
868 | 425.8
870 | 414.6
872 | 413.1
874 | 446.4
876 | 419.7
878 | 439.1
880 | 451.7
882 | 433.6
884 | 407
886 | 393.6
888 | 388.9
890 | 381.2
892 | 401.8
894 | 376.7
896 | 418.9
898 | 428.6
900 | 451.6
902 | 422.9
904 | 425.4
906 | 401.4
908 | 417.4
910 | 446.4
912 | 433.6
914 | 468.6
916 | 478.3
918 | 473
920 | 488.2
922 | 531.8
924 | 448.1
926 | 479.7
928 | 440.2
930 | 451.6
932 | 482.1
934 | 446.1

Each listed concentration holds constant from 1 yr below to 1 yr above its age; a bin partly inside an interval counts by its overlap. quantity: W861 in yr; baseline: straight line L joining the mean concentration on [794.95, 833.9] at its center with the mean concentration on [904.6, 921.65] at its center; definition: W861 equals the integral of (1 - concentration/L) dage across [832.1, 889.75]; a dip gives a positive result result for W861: 2.8 yr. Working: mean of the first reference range 423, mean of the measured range 416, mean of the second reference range 453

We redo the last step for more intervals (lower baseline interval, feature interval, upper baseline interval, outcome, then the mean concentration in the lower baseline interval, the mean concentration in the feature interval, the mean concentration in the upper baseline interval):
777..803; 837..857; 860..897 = 0.1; 401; 411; 417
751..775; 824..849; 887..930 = -2.0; 327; 414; 439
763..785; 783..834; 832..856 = -4.5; 361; 418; 408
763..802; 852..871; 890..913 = -0.8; 379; 422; 419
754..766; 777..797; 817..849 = -3.0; 305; 398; 415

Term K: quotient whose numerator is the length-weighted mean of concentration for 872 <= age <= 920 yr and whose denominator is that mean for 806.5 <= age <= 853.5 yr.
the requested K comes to 1.02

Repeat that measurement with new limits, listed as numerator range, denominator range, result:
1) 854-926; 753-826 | 1.12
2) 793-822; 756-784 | 1.23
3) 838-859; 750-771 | 1.27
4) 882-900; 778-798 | 1.02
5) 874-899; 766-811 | 1.05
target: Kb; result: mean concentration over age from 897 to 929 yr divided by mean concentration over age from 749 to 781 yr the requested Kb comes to 1.3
